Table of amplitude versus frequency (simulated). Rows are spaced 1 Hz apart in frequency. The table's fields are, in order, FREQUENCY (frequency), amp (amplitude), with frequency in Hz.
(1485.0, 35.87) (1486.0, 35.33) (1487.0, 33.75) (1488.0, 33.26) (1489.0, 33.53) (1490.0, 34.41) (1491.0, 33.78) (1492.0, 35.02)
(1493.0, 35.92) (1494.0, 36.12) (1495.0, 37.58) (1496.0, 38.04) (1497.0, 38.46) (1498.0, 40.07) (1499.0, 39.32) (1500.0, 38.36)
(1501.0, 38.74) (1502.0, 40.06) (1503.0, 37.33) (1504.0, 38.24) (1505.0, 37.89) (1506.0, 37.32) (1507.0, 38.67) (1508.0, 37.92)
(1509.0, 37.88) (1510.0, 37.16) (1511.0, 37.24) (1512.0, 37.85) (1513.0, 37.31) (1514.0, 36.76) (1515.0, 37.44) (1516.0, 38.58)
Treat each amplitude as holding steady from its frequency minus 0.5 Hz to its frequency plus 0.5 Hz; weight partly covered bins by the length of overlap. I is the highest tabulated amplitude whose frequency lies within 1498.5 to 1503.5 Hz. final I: 40.06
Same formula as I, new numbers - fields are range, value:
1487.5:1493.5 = 35.92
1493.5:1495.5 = 37.58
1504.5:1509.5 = 38.67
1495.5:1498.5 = 40.07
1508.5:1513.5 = 37.88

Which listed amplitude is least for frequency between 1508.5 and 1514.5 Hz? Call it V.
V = 36.76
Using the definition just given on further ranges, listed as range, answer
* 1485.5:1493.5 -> 33.26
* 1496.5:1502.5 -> 38.36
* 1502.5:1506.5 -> 37.32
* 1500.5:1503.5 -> 37.33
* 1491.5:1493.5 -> 35.02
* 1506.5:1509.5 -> 37.88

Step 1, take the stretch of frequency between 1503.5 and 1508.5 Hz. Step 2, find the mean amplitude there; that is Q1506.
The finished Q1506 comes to 38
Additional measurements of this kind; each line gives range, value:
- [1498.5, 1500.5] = 38.8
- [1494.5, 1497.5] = 38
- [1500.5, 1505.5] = 38.5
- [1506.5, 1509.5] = 38.2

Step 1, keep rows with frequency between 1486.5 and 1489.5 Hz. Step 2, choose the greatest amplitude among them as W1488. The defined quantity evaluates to 33.75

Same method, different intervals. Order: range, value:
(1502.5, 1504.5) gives 38.24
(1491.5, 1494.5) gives 36.12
